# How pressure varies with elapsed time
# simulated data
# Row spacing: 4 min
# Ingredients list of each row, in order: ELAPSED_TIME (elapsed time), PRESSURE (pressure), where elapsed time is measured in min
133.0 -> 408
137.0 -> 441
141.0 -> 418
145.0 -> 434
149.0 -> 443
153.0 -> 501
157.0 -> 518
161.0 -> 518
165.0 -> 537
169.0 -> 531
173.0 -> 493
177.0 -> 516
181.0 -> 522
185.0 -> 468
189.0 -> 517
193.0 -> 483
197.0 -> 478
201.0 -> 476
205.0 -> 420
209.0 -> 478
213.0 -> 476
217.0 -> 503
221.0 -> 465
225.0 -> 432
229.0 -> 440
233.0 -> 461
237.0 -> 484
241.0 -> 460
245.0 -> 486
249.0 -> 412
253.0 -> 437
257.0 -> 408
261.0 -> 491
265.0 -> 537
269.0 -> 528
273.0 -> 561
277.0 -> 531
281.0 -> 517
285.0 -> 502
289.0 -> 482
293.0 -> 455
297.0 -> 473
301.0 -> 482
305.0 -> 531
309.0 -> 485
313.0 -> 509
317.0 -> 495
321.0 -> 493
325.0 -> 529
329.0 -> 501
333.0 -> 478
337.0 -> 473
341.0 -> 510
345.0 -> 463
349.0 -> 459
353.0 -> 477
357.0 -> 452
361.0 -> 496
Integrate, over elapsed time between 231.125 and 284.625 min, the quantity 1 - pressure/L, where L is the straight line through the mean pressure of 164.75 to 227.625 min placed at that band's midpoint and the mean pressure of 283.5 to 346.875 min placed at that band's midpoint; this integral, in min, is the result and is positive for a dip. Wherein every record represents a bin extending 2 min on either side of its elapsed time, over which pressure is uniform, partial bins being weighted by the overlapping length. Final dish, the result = 0.3 min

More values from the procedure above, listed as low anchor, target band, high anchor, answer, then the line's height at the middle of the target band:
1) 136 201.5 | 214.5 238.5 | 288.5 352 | 1.2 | 489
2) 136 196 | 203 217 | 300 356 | 0.7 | 490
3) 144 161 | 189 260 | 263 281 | 7.4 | 515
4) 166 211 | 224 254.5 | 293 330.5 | 2.5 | 493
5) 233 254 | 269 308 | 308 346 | -2.2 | 477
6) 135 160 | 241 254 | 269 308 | 1.2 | 492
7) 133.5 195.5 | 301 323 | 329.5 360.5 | -1.1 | 478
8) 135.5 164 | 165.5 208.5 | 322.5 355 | -1.6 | 474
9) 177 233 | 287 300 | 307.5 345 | 0.5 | 490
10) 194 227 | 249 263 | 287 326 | 1.1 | 479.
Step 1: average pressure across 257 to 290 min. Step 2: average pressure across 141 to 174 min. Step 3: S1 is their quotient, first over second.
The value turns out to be 1.04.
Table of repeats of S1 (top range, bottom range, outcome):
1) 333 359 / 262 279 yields 0.88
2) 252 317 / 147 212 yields 1.01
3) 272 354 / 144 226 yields 1.02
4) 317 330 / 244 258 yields 1.17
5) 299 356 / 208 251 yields 1.06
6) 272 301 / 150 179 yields 0.97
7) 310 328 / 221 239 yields 1.11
